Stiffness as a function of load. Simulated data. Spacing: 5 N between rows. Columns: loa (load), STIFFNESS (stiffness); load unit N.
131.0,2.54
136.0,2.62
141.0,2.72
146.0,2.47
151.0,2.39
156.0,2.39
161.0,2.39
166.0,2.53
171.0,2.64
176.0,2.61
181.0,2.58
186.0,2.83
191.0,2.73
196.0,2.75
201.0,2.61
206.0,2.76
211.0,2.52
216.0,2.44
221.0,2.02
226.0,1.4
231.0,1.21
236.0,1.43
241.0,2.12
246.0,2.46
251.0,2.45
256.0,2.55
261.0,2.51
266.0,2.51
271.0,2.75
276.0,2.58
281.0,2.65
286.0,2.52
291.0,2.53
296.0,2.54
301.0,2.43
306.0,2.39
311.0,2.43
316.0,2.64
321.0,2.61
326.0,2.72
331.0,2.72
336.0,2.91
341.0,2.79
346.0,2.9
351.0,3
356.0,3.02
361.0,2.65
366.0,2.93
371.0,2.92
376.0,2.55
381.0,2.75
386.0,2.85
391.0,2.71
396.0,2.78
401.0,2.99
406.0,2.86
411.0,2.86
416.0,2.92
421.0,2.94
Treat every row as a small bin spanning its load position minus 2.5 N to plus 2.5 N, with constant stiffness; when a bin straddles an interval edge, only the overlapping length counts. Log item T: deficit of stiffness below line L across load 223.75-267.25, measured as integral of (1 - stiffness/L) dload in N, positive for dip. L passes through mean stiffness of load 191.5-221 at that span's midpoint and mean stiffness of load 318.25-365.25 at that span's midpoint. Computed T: 9.6 N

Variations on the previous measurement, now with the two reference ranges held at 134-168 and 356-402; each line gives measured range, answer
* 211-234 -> 6.65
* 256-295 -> 1.28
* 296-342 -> 1.75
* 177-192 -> -0.93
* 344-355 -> -0.81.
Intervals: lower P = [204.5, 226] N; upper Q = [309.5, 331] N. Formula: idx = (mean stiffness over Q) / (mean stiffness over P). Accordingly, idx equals 1.14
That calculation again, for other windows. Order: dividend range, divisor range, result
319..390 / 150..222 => 1.10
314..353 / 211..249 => 1.45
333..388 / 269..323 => 1.11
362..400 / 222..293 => 1.24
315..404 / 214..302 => 1.23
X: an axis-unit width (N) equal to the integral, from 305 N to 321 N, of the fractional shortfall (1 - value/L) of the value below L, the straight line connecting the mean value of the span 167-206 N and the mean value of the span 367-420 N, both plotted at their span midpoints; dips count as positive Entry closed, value 1.5 N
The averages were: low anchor 2.68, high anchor 2.83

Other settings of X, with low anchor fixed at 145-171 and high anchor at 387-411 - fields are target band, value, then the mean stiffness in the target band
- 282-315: 2.32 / 2.49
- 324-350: -0.77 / 2.82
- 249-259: 0.39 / 2.5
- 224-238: 6.69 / 1.34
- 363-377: -0.15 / 2.82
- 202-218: -0.29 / 2.58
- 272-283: 0.05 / 2.63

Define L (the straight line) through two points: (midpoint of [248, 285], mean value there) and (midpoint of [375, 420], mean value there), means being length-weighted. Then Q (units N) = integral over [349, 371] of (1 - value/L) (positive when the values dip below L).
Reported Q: -1.2 N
